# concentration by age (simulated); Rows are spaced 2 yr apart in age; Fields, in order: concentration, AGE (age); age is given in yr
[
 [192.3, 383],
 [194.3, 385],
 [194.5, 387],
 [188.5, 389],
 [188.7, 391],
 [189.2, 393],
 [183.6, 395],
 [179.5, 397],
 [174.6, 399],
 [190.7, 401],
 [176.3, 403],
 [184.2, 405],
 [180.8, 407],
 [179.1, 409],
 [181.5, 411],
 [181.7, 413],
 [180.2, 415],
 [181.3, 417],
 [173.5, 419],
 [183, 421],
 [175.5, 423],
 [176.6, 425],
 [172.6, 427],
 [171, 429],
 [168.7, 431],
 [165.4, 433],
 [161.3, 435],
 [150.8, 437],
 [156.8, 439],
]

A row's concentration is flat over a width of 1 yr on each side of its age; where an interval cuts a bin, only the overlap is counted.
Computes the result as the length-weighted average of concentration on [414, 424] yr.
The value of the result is 179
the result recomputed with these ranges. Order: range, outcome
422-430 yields 174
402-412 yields 180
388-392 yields 189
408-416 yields 181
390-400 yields 183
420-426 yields 178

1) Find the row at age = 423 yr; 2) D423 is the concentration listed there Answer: 175.5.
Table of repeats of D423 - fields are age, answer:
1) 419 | 173.5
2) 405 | 184.2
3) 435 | 161.3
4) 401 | 190.7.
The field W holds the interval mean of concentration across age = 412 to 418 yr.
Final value 181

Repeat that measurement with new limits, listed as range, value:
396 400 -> 177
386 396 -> 189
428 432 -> 170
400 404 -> 184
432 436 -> 163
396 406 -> 181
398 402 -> 183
